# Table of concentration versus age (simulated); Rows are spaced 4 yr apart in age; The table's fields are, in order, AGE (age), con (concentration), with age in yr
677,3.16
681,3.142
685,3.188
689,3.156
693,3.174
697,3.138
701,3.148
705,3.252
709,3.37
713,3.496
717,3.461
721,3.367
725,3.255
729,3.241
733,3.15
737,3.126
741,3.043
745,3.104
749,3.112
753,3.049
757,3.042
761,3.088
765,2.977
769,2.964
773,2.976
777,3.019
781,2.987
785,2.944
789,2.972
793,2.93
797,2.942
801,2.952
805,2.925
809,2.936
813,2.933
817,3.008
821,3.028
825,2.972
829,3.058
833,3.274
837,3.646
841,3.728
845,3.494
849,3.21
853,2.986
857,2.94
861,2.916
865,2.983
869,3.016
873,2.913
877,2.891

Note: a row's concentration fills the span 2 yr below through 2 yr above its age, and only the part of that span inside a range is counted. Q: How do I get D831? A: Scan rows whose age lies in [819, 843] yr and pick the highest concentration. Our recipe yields 3.728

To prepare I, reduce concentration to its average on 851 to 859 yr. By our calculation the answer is 2.96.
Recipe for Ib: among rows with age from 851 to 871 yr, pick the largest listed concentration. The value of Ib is 3.016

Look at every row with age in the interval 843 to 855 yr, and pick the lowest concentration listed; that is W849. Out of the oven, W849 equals 2.986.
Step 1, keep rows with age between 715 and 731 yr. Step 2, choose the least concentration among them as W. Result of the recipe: 3.241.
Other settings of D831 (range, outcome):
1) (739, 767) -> 3.112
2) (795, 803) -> 2.952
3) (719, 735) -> 3.367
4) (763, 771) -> 2.977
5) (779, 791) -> 2.987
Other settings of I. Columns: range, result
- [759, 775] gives 3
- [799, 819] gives 2.95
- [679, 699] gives 3.16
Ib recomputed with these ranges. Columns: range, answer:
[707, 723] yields 3.496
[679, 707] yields 3.252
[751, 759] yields 3.049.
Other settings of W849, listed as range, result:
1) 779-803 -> 2.93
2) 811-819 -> 2.933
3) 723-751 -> 3.043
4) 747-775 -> 2.964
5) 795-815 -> 2.925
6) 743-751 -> 3.104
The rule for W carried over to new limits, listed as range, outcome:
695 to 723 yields 3.138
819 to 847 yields 2.972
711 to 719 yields 3.461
